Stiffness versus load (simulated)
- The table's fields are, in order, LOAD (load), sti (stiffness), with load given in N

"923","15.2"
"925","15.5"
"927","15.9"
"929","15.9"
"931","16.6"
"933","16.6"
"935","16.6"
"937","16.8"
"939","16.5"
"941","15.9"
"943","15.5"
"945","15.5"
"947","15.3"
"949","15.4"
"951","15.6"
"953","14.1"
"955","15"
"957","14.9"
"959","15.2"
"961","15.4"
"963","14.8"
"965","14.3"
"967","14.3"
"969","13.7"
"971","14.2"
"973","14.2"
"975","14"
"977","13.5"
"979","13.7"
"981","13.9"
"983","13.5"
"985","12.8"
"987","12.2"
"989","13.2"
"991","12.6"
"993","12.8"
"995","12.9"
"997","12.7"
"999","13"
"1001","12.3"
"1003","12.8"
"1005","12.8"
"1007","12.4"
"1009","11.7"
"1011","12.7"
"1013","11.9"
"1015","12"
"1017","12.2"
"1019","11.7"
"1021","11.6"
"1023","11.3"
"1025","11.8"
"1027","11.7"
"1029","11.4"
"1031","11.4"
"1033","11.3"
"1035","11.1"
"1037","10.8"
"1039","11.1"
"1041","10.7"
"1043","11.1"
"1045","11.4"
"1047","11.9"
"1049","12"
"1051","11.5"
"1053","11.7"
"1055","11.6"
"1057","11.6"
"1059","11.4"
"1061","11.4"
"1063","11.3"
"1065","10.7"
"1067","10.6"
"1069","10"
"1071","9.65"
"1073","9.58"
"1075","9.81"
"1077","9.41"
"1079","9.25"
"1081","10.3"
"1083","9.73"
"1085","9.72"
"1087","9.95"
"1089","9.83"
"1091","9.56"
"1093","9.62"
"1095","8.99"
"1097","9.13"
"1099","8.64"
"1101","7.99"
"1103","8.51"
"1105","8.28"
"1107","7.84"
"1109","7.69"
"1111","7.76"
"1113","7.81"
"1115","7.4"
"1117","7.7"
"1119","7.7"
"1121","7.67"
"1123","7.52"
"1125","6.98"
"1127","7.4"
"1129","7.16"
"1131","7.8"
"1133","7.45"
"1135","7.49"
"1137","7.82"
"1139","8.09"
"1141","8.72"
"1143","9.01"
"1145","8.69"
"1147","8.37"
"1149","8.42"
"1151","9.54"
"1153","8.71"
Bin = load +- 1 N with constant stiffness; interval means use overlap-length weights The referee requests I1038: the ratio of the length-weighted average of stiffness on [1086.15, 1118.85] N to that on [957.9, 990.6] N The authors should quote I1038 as 0.6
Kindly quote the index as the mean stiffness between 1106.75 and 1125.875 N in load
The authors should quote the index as 7.6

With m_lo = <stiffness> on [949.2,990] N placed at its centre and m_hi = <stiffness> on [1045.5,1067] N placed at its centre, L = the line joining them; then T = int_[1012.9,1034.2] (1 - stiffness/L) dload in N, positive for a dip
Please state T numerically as 1.4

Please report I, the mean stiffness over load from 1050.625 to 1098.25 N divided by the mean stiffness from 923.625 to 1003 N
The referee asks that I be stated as 0.7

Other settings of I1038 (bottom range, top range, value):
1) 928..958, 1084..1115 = 0.55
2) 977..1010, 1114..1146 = 0.61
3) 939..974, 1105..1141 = 0.51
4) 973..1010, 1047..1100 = 0.79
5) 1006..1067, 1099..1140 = 0.67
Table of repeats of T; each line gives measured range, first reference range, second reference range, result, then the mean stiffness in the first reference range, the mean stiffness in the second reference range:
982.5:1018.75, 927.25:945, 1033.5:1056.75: 2.16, 16.2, 11.4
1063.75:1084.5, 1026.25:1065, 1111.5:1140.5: 0.24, 11.4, 7.59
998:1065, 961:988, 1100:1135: -2.08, 13.8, 7.68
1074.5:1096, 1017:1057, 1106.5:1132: -1.13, 11.4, 7.57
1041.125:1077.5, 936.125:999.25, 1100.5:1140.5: -2.04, 14.3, 7.71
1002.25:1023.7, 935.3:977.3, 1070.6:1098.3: 0.88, 15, 9.6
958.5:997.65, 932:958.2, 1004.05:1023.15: 0.71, 15.7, 12.1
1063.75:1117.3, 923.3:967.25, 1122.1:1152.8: 4.23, 15.5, 8.05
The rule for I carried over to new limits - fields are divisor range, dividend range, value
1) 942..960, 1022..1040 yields 0.75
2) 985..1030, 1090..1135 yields 0.65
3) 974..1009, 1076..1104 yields 0.72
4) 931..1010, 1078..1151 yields 0.59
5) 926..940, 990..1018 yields 0.76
